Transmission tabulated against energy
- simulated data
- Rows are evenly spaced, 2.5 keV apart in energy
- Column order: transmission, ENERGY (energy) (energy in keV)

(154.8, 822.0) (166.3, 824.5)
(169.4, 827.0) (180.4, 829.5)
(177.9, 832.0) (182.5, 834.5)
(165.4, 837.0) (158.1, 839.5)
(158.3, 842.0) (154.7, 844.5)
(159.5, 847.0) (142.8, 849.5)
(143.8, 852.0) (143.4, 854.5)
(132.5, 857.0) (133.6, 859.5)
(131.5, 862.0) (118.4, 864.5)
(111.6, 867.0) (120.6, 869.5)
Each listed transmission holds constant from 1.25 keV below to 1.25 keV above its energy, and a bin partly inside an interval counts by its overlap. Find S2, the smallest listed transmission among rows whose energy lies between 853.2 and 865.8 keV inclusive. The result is 118.4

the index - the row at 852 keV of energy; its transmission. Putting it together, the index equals 143.8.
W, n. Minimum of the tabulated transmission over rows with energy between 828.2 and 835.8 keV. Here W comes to 177.9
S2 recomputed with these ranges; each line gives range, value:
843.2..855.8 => 142.8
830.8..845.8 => 154.7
